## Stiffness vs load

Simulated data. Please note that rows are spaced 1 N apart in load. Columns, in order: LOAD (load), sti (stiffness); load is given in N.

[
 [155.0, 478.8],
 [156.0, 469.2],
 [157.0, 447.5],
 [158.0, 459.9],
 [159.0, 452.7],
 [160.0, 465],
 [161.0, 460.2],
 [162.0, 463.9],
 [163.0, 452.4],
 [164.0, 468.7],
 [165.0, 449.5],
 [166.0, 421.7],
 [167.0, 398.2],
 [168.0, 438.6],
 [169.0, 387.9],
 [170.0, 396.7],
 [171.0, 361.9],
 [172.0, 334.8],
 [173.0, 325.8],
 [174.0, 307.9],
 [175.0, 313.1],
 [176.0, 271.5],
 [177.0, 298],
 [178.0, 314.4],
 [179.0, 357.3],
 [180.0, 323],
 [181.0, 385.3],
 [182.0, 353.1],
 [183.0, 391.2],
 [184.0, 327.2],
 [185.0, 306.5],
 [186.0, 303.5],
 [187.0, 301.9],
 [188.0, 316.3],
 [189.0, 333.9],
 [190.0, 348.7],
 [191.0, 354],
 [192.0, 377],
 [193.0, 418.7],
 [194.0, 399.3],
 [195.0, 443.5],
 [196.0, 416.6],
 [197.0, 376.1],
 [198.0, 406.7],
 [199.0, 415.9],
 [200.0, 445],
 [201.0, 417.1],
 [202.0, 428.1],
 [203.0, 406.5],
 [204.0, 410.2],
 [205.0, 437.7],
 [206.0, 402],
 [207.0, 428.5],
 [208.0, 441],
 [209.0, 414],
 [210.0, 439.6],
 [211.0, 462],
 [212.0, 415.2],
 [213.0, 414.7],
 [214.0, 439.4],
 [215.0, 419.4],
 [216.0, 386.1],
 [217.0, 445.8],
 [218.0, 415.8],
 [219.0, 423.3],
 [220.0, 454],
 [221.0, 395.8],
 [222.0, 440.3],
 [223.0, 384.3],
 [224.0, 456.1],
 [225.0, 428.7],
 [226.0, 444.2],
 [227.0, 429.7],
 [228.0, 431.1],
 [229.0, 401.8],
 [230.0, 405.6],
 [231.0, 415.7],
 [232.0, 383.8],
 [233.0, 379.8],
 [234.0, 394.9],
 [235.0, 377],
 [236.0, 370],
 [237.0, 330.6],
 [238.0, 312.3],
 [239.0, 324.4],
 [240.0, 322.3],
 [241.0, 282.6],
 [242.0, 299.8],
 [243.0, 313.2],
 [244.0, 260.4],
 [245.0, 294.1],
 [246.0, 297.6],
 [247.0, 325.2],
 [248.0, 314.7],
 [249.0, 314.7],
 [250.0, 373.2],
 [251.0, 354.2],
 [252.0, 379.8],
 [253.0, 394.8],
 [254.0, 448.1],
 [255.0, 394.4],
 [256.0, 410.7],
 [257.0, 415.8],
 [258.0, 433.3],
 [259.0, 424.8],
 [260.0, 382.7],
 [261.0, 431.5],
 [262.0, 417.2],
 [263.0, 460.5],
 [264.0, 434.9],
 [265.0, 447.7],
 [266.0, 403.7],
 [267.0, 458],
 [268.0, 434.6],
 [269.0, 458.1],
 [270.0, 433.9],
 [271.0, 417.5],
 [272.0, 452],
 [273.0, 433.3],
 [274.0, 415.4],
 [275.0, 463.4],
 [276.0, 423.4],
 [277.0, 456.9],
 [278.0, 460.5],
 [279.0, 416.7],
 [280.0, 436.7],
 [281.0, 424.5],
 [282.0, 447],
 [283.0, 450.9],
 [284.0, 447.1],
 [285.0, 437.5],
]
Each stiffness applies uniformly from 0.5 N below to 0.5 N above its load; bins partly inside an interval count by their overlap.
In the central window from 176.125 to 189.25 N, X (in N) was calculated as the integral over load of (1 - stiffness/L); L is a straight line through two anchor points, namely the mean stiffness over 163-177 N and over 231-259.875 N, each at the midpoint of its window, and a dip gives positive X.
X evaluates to 1.5 N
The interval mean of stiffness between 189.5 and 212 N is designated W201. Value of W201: 413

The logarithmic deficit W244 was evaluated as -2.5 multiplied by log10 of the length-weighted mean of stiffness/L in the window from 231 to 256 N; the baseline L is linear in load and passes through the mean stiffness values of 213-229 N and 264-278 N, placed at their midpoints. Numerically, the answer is 0.239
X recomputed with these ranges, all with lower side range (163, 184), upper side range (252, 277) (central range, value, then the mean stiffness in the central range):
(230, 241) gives 1.3 N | 360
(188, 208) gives -1.0 N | 402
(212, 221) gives -0.6 N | 423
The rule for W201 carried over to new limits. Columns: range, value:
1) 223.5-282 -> 395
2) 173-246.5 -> 379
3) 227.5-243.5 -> 359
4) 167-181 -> 344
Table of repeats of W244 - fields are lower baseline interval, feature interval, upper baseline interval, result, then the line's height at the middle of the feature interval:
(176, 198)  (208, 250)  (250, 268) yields 0.02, 390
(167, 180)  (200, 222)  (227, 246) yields -0.22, 348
